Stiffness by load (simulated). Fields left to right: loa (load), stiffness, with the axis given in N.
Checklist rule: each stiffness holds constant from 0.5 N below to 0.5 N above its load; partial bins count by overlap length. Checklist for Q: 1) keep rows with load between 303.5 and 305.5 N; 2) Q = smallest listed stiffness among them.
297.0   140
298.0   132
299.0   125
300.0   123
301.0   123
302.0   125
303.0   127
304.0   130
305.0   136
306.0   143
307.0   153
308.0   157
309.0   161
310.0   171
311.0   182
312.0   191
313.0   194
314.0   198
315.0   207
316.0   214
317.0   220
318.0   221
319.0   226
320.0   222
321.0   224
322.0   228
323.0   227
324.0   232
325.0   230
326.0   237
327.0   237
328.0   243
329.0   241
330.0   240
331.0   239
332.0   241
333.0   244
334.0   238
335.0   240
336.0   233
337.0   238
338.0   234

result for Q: 130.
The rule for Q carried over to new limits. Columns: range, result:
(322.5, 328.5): 227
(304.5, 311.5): 136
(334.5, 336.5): 233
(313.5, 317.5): 198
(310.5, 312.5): 182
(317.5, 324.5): 221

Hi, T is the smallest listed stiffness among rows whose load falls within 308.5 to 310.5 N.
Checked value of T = 161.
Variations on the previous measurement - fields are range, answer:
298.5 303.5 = 123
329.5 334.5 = 238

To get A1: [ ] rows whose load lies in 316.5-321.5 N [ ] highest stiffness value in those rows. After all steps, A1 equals 226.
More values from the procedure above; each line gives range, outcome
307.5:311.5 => 182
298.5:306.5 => 143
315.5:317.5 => 220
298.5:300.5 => 125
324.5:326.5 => 237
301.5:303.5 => 127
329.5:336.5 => 244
